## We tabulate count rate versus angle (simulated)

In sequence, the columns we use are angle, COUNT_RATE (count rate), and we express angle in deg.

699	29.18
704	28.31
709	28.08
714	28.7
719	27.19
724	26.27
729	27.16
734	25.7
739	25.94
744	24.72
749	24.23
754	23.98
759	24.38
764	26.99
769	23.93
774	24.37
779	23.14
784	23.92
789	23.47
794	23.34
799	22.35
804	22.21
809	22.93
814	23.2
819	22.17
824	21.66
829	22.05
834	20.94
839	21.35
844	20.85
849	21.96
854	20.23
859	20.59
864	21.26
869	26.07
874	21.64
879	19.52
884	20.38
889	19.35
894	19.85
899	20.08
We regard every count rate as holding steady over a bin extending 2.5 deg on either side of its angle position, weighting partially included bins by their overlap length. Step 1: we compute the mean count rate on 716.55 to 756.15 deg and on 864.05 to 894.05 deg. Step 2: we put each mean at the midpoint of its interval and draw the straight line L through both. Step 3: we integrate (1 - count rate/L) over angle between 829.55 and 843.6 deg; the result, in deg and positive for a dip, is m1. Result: 0.8 deg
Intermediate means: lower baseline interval 25.7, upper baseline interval 21.3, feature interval 21.2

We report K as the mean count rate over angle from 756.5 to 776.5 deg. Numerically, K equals 24.9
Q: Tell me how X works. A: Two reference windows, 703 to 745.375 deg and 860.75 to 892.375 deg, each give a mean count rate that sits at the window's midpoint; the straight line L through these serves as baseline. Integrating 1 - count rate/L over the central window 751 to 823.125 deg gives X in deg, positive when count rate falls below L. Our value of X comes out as 3.0 deg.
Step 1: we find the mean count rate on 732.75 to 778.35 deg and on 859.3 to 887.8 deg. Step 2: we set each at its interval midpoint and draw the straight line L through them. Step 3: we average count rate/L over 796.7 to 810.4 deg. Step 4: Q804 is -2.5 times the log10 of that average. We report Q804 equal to 0.05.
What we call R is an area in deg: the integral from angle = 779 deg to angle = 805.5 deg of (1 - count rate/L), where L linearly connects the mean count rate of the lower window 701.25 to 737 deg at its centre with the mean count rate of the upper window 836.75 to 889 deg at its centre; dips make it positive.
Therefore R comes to 1.3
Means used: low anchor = 27.3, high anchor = 21.3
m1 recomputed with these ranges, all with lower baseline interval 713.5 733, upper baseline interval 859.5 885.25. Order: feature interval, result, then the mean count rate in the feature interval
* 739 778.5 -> 1.7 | 24.7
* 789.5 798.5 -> 0.5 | 23.1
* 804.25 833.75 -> 1.7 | 22.3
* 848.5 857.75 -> 0.7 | 20.8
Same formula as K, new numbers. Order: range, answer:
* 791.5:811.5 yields 22.7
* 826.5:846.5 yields 21.3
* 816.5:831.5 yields 22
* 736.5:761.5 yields 24.6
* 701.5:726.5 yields 27.7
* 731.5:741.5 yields 25.8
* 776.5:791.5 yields 23.5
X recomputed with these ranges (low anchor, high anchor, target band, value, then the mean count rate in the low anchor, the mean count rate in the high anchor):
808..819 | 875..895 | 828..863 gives 0.7 deg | 22.9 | 19.9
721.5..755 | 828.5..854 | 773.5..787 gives 0.0 deg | 25.5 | 21.3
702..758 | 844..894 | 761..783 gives 0.2 deg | 26.3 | 21.1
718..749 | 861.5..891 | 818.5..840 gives 1.2 deg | 26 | 21.4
